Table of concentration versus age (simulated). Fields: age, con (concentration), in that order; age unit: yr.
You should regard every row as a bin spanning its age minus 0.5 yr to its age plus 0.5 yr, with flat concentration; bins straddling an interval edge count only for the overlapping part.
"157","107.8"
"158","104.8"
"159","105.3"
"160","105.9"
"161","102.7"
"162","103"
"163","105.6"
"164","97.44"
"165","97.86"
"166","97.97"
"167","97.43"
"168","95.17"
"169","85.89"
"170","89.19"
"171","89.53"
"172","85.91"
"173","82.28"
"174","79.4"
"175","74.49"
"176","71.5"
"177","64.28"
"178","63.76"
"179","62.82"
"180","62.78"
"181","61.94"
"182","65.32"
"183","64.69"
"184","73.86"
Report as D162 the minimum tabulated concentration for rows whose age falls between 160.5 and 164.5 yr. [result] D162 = 97.44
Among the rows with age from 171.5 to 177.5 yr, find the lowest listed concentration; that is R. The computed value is 64.28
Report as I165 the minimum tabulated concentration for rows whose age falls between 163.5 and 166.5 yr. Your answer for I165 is 97.44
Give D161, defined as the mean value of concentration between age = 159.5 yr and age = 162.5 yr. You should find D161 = 104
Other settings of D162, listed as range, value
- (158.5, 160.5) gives 105.3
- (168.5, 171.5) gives 85.89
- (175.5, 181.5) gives 61.94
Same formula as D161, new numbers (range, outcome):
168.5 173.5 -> 86.6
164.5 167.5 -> 97.8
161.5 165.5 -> 101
